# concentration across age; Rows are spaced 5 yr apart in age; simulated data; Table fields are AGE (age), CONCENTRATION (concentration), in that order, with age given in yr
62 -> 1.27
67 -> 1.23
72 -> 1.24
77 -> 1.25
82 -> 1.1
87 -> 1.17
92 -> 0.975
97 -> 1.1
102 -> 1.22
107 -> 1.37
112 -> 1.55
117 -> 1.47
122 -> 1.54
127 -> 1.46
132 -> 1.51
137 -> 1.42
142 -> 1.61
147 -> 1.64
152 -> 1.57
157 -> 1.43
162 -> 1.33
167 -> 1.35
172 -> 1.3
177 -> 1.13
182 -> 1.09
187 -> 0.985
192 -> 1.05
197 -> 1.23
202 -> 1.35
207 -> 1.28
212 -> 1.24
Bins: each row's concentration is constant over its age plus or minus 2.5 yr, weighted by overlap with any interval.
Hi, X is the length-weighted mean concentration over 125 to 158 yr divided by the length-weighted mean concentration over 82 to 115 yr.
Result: 1.25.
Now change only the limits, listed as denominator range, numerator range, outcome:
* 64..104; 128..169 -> 1.28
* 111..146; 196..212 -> 0.85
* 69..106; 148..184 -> 1.15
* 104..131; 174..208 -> 0.78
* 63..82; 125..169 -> 1.21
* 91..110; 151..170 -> 1.18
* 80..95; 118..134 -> 1.39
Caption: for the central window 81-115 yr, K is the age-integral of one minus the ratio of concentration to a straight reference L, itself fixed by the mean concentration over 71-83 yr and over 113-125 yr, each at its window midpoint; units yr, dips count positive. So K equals 3.5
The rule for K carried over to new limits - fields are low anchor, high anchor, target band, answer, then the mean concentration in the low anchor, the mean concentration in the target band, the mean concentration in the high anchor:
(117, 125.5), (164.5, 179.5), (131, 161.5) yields -2.9 yr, 1.51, 1.52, 1.26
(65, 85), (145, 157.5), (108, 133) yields -1.4 yr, 1.2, 1.5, 1.56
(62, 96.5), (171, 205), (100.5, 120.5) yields -4.4 yr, 1.17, 1.42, 1.16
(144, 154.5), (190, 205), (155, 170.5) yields 1.4 yr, 1.61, 1.36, 1.22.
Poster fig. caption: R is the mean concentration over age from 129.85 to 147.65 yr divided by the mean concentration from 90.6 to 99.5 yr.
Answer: 1.47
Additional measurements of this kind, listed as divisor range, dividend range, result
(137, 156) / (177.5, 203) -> 0.72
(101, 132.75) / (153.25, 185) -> 0.88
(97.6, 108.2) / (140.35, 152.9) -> 1.29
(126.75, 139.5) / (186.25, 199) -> 0.75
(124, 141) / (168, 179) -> 0.84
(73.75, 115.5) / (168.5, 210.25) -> 0.97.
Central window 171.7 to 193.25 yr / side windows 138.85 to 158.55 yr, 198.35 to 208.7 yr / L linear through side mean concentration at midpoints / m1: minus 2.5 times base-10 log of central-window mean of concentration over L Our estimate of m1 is 0.273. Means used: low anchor 1.56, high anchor 1.31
